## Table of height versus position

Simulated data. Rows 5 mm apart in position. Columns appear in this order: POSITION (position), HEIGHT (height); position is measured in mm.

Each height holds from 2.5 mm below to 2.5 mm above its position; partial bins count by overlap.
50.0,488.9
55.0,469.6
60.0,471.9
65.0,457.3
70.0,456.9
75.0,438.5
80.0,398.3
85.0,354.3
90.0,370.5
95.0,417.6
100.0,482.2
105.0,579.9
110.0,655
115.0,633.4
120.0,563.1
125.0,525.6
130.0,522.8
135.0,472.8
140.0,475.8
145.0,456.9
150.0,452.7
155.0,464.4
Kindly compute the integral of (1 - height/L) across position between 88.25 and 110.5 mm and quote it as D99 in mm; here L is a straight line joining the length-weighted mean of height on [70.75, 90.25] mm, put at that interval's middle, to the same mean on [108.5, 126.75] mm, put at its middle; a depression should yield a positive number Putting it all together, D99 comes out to 0.49 mm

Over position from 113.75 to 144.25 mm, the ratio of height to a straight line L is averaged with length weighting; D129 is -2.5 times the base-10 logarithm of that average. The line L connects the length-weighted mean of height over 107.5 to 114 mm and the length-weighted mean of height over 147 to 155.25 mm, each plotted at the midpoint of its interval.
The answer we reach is 0.08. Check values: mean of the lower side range 650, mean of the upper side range 457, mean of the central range 524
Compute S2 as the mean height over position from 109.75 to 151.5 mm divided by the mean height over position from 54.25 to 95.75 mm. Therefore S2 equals 1.23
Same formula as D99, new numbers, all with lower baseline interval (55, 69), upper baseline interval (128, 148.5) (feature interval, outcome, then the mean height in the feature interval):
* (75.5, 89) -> 2.4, 385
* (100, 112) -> -2.9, 588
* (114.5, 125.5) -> -2.2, 572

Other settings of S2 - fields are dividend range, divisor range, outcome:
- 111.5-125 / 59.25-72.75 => 1.28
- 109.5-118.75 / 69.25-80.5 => 1.46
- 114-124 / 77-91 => 1.54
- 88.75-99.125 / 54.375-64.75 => 0.88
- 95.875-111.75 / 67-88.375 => 1.34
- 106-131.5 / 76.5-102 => 1.44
